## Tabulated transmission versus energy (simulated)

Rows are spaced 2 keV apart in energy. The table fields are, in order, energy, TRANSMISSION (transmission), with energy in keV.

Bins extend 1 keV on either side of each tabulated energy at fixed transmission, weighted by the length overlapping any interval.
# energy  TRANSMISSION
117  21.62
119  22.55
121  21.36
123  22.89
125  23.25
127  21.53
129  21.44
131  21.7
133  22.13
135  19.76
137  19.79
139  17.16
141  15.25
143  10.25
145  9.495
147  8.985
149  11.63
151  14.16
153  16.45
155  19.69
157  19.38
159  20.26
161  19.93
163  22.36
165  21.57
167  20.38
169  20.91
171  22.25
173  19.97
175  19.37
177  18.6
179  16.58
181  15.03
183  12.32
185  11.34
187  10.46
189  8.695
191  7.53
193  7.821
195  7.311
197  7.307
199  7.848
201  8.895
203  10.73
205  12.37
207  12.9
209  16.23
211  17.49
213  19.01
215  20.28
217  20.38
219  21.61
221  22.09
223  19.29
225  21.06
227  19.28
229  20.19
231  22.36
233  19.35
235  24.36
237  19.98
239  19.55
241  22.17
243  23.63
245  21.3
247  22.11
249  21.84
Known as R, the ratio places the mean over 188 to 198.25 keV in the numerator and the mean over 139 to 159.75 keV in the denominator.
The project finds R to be 0.53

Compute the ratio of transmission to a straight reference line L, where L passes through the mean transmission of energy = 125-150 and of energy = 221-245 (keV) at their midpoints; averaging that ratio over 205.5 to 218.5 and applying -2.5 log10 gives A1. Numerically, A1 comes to 0.14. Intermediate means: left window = 16.9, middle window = 17.7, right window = 21.1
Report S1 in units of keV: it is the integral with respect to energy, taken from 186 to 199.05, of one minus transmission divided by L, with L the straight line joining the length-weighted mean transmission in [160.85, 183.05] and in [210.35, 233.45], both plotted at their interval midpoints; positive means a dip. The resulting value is 7.7 keV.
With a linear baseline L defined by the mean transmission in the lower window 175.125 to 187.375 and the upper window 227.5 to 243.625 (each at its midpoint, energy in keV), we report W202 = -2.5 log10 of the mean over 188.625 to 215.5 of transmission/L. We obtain 0.44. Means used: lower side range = 14.6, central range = 11.7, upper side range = 21.3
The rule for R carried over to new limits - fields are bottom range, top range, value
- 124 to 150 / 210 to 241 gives 1.20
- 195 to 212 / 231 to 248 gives 1.88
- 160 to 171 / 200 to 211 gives 0.60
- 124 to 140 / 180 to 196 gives 0.48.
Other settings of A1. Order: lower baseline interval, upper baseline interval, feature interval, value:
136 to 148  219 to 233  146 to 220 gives 0.089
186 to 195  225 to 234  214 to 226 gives -0.192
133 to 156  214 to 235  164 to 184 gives -0.095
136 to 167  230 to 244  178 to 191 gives 0.465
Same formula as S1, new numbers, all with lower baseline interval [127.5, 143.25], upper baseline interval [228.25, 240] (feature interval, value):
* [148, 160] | 1.5 keV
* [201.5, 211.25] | 3.3 keV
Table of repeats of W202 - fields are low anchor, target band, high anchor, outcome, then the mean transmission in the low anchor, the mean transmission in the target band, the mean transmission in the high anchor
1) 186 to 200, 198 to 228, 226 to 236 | -0.10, 8.14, 16.6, 21.1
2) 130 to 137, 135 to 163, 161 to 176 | 0.30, 21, 16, 20.9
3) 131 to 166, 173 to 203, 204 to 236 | 0.49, 17.1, 11.6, 19.3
